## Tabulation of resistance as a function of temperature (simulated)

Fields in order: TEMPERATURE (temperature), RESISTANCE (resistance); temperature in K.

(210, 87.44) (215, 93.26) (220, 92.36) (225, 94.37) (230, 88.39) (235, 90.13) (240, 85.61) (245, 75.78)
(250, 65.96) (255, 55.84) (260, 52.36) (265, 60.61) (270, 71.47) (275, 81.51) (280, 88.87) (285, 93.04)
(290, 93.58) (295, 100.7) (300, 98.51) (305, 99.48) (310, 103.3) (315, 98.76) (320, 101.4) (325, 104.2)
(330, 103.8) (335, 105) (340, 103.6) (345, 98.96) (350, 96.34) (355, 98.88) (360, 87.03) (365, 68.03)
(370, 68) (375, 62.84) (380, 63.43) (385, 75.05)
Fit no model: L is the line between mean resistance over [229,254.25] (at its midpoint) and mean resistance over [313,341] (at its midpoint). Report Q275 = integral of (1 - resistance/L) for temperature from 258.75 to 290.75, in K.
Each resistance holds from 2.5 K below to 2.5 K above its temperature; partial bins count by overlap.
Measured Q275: 4.0 K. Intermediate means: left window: 79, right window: 103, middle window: 77.4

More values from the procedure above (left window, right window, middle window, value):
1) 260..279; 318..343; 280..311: -4.73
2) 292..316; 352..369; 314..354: -4.52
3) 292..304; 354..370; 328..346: -3.11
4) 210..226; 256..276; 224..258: 0.51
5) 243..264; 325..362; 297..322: -4.38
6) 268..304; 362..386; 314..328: -3.56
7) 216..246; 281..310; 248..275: 8.65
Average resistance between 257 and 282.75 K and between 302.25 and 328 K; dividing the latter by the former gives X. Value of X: 1.43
